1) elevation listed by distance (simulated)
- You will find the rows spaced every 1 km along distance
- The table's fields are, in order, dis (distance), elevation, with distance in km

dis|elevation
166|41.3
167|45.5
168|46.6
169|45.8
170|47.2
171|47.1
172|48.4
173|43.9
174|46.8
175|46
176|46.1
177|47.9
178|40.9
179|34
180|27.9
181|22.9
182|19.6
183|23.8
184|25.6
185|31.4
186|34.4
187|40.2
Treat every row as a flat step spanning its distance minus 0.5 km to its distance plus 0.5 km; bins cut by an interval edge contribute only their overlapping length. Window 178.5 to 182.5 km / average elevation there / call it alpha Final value 26.1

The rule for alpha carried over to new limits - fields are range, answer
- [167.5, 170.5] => 46.5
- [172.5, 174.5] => 45.3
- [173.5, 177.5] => 46.7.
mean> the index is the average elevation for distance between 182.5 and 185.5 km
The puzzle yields 26.9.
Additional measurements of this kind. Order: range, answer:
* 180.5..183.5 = 22.1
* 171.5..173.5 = 46.1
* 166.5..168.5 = 46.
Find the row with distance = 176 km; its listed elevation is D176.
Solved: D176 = 46.1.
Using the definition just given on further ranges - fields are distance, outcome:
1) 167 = 45.5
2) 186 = 34.4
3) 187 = 40.2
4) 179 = 34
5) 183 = 23.8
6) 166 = 41.3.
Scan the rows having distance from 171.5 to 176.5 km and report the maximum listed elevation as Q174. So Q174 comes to 48.4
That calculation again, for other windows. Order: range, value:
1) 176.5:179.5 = 47.9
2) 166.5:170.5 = 47.2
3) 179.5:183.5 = 27.9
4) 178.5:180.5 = 34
